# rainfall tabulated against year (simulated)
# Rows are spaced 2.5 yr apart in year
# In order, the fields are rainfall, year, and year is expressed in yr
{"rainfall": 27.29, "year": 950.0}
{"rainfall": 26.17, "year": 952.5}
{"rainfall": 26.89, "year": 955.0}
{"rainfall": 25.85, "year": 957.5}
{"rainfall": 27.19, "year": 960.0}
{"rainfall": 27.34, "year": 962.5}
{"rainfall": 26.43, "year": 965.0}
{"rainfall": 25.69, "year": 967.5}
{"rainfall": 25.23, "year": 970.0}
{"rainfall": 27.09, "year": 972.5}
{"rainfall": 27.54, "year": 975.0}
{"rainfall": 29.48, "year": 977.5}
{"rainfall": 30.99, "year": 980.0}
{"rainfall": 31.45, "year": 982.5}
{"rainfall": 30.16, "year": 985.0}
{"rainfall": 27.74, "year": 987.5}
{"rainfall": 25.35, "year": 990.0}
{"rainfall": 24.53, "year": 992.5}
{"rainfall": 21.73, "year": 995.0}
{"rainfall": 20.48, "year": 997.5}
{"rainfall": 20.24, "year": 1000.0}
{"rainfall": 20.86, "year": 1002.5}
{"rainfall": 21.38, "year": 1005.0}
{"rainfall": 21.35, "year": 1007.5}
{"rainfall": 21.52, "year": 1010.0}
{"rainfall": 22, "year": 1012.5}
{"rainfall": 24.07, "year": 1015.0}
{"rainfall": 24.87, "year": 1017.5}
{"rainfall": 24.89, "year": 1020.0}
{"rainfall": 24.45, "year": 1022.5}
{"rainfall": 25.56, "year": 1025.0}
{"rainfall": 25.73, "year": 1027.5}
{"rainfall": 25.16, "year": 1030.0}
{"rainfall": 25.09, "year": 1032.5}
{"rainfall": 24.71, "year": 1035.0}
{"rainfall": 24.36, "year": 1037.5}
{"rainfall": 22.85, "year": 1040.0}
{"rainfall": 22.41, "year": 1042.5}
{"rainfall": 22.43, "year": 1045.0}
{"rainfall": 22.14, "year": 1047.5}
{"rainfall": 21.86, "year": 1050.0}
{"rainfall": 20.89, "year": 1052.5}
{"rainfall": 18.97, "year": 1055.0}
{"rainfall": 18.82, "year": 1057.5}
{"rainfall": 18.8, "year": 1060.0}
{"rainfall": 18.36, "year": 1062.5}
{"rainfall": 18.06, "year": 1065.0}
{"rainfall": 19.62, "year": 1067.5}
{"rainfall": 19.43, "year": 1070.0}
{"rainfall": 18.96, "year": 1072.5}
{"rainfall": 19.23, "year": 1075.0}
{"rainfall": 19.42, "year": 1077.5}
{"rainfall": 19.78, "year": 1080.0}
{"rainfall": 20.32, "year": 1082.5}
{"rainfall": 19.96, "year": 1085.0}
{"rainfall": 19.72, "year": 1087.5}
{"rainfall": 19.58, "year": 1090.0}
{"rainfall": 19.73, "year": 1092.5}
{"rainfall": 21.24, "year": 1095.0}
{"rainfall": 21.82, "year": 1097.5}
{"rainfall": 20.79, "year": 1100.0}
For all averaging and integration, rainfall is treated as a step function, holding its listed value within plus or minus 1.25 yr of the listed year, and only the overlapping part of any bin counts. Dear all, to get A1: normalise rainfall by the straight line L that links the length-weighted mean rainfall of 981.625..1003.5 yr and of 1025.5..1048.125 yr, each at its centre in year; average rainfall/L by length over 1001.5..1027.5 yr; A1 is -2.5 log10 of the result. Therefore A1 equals 0.05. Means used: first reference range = 24.7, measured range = 23.2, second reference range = 24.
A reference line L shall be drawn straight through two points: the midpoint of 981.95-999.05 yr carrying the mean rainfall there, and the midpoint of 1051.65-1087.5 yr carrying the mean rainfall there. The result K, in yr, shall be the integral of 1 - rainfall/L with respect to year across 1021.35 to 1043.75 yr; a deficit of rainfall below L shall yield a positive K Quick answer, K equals -2.2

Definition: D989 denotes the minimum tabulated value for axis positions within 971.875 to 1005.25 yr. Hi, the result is 20.24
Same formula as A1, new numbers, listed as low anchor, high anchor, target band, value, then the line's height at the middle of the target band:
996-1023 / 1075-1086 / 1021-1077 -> -0.04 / 20.9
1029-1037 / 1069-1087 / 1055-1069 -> 0.15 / 21.5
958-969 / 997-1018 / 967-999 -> -0.09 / 24.5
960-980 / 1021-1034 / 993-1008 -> 0.23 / 26.1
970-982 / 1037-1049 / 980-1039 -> 0.05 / 25.6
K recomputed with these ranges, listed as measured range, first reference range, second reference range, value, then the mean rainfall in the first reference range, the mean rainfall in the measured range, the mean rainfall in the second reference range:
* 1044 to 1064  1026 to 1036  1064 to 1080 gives 1.49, 25.2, 20.2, 19.2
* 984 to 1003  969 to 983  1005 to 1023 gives 1.60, 28.5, 23.9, 23.1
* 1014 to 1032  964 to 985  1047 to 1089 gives -0.97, 28.1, 25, 19.6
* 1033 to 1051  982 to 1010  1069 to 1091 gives -1.30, 23.8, 23.1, 19.6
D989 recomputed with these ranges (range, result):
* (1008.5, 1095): 18.06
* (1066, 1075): 18.96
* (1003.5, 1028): 21.35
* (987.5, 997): 21.73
